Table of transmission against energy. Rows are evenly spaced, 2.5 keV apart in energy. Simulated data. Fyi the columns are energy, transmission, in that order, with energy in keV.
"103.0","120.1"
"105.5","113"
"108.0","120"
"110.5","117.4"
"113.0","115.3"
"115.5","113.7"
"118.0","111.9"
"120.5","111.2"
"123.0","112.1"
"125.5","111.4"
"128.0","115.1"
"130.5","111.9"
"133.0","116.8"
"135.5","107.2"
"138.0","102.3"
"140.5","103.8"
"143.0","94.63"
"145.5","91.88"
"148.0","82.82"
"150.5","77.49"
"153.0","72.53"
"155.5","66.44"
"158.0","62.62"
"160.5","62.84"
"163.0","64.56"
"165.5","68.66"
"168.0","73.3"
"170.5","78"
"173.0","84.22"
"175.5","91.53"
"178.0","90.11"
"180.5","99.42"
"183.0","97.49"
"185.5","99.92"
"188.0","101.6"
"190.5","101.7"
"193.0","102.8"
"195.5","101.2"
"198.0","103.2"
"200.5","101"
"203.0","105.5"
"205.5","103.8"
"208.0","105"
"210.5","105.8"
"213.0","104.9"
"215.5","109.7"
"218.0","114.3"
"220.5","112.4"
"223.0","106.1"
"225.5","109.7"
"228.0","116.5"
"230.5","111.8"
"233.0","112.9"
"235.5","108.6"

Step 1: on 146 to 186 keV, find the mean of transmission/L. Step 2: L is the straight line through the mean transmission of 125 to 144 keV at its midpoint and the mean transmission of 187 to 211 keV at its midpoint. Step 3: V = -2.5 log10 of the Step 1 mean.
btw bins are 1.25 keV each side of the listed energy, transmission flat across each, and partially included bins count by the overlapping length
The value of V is 0.31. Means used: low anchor 108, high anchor 103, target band 79.3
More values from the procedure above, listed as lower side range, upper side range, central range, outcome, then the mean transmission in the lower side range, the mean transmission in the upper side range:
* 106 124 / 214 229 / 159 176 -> 0.461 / 114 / 111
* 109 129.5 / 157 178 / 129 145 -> -0.067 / 114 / 74.3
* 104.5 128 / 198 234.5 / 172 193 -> 0.147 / 114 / 108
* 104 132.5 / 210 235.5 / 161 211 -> 0.195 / 114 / 110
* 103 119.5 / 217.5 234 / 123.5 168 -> 0.274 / 116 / 112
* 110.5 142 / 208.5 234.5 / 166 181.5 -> 0.286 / 111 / 110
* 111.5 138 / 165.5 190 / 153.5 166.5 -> 0.432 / 112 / 89.8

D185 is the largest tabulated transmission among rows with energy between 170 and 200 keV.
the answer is 103.2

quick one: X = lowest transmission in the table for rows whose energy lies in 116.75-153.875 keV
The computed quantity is 72.53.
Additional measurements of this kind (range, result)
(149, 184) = 62.62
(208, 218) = 104.9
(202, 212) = 103.8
